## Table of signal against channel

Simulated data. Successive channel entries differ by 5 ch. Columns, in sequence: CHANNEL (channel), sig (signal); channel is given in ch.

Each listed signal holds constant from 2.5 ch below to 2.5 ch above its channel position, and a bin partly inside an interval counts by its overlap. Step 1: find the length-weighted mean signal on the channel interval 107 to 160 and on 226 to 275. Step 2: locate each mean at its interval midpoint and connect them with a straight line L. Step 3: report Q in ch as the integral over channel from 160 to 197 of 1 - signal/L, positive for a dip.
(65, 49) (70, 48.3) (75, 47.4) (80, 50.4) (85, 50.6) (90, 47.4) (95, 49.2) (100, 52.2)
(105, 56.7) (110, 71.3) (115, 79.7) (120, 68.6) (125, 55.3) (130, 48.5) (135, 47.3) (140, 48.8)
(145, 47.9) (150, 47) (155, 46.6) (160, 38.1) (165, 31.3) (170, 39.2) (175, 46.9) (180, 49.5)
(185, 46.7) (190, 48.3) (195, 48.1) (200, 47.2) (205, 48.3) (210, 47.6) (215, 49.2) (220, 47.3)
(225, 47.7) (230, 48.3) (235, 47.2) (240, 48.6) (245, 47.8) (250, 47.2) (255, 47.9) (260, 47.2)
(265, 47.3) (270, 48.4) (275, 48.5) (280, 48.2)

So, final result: 6.0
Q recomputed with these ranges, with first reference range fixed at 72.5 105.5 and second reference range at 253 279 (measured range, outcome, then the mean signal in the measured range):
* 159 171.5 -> 3.4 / 35.7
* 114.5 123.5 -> -3.8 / 70.8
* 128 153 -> 0.8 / 47.9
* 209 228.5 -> 0.2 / 48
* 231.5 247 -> 0.1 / 47.9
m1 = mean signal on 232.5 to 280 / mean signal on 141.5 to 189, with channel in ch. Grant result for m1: 1.09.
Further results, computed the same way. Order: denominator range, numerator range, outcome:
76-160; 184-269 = 0.89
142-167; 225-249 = 1.13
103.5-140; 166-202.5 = 0.76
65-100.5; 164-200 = 0.92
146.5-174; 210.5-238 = 1.17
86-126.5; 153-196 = 0.73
